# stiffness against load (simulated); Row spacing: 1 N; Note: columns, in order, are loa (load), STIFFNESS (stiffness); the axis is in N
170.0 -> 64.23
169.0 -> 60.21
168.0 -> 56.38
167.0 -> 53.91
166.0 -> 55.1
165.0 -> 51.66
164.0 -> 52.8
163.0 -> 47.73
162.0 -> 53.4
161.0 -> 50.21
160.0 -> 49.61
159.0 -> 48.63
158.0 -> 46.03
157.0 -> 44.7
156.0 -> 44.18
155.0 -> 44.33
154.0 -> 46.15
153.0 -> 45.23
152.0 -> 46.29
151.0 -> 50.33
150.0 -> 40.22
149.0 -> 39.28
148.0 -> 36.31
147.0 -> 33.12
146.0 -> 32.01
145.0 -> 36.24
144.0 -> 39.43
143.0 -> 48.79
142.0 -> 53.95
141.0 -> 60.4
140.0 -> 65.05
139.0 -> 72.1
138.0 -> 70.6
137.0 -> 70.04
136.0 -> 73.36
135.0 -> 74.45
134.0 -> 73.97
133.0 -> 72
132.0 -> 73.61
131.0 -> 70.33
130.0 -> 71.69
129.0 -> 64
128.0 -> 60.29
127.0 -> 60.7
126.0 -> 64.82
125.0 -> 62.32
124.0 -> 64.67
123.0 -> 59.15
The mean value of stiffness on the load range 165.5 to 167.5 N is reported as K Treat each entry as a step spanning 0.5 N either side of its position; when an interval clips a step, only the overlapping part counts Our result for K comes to 54.5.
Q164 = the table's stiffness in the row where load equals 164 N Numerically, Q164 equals 52.8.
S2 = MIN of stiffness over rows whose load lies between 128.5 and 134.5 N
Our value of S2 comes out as 64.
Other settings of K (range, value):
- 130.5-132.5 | 72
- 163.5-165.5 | 52.2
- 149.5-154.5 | 45.6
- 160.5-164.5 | 51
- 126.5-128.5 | 60.5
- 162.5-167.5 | 52.2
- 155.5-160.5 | 46.6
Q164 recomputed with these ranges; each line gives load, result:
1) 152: 46.29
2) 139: 72.1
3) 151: 50.33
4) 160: 49.61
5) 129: 64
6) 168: 56.38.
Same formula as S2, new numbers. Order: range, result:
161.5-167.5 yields 47.73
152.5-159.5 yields 44.18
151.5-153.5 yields 45.23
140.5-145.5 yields 36.24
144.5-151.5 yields 32.01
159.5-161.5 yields 49.61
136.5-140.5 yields 65.05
